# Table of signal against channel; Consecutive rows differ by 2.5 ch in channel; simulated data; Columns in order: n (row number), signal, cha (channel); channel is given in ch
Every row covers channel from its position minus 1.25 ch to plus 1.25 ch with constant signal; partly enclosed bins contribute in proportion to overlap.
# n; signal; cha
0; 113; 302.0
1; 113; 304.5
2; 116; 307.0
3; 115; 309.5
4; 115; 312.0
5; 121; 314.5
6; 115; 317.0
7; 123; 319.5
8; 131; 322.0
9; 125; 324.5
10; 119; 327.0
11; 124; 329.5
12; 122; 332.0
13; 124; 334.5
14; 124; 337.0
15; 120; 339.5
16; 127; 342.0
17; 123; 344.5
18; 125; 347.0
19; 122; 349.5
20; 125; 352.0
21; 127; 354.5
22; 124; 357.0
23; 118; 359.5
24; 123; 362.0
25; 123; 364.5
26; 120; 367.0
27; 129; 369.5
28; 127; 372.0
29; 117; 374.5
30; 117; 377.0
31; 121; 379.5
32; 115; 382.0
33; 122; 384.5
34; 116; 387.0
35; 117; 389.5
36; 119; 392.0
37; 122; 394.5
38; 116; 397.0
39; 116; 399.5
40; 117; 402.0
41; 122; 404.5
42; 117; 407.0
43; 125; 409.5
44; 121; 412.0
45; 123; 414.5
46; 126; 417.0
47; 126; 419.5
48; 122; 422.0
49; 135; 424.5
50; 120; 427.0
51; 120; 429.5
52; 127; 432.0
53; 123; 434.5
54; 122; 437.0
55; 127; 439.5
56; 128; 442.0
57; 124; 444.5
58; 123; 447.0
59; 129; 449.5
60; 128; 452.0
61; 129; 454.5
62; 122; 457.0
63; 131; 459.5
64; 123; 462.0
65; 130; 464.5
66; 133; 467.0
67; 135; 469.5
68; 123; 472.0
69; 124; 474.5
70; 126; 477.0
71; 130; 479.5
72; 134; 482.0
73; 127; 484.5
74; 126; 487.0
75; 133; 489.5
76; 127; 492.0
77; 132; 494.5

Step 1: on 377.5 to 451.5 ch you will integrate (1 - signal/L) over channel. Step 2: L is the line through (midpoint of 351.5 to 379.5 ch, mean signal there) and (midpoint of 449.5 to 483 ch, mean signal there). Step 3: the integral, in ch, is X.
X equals 1.93 ch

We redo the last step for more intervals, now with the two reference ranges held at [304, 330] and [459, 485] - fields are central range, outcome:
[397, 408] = 0.61 ch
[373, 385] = 0.49 ch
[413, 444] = 0.33 ch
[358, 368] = 0.11 ch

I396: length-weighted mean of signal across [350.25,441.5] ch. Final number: 122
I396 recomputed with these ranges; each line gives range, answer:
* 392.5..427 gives 122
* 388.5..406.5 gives 118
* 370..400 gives 119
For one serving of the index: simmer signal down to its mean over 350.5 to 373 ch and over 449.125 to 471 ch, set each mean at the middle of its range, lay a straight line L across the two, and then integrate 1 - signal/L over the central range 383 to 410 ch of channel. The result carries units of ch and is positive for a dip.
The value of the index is 1.5 ch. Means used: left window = 124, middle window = 119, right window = 129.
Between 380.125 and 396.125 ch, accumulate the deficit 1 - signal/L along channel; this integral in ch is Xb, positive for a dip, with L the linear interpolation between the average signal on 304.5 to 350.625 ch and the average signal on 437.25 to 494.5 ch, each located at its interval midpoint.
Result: 0.7 ch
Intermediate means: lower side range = 121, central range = 119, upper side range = 128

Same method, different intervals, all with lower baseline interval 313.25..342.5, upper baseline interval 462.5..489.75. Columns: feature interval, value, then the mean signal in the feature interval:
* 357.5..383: 0.69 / 121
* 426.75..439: 0.41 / 123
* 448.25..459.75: 0.04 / 128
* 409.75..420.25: 0.20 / 124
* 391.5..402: 0.63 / 118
